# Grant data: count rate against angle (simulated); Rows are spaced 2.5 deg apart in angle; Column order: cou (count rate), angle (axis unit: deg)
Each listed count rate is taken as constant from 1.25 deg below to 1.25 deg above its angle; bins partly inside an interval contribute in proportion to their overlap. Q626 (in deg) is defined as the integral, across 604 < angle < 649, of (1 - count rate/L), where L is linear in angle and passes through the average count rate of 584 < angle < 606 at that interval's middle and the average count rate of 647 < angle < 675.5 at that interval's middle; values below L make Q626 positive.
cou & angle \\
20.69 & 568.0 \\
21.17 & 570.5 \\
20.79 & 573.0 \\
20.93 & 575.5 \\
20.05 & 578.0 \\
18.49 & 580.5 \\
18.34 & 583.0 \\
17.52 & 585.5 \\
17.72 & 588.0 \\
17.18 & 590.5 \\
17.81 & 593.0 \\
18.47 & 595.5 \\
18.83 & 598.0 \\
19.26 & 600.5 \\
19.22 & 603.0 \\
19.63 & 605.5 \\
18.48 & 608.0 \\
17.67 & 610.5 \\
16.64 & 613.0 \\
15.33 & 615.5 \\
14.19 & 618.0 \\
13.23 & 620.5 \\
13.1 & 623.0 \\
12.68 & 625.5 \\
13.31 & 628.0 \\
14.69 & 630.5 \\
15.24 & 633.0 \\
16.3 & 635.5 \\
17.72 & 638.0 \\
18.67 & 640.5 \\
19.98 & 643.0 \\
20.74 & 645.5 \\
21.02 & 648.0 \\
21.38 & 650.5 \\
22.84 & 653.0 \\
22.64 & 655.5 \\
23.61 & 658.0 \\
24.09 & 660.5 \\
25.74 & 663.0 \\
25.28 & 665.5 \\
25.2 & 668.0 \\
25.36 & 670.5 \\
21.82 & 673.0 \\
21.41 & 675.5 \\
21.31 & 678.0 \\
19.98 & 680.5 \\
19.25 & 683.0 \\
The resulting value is 9.1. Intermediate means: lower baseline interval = 18.4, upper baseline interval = 23.5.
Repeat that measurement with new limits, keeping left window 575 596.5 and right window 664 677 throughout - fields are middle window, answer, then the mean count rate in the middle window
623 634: 3.79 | 13.9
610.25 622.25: 3.07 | 15.1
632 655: 2.76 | 19.5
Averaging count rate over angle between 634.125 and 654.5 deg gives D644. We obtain 19.8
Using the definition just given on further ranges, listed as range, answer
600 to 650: 16.9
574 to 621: 17.9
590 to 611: 18.6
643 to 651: 20.8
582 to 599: 18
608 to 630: 14.7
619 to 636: 14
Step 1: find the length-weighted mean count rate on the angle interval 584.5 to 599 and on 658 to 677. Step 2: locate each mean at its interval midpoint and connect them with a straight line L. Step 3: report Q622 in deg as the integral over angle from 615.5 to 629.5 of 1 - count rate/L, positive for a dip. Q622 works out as 4.72 deg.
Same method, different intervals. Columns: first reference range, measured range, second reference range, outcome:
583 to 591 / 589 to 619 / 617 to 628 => -4.3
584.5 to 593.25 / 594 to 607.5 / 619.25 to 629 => -2.6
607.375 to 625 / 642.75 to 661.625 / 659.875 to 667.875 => 0.5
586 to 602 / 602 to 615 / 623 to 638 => -1.0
